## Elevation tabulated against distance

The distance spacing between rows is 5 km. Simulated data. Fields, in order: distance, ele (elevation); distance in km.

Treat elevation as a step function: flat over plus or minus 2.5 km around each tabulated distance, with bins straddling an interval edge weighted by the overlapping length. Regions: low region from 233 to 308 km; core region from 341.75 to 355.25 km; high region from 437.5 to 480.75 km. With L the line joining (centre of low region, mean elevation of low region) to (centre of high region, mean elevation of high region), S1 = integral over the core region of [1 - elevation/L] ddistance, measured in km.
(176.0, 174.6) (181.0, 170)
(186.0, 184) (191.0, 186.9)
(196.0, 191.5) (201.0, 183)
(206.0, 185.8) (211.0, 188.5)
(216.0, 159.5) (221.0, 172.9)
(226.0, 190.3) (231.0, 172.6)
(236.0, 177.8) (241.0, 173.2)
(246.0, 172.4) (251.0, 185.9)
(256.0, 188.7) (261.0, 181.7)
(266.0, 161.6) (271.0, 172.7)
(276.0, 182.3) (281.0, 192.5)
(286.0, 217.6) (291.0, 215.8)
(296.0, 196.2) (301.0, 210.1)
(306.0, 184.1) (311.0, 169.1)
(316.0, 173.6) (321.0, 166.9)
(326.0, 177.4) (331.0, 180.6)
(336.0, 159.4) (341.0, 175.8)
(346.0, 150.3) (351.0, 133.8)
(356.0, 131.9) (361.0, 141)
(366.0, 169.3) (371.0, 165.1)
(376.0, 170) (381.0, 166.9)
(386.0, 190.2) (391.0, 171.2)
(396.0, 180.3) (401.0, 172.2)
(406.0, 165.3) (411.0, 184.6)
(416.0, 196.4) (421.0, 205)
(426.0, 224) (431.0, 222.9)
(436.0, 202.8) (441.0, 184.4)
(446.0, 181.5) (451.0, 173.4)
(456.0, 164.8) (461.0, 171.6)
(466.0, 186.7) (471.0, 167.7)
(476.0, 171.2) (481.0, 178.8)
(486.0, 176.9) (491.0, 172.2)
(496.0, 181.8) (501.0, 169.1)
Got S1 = 2.8 km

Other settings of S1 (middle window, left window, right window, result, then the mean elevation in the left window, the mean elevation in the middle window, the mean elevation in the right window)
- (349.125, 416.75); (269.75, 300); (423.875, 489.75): 8.4 km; 198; 167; 185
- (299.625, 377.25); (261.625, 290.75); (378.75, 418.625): 7.5 km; 187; 165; 179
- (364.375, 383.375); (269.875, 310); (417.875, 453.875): 2.9 km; 196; 168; 199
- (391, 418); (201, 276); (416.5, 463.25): 1.6 km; 178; 179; 193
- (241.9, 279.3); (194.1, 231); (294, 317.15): 1.2 km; 181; 178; 187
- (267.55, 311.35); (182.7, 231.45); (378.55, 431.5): -2.3 km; 182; 194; 188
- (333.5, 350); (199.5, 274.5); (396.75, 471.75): 2.1 km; 178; 159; 187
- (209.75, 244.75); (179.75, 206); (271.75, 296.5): 2.6 km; 184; 176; 199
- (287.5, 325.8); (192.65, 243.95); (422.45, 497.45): -1.4 km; 180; 188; 184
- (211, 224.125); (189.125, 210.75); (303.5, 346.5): 0.9 km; 187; 172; 172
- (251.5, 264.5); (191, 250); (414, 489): -0.2 km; 179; 183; 187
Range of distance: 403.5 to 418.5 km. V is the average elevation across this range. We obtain 182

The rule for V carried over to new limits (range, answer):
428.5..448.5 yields 198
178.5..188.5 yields 177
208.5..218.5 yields 174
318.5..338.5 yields 171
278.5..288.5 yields 205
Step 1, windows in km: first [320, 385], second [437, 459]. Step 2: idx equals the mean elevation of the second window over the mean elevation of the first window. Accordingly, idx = 1.10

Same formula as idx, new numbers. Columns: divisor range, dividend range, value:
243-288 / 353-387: 0.87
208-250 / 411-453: 1.12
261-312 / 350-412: 0.87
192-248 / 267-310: 1.08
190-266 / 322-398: 0.91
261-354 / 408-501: 1.04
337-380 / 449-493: 1.12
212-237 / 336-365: 0.85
